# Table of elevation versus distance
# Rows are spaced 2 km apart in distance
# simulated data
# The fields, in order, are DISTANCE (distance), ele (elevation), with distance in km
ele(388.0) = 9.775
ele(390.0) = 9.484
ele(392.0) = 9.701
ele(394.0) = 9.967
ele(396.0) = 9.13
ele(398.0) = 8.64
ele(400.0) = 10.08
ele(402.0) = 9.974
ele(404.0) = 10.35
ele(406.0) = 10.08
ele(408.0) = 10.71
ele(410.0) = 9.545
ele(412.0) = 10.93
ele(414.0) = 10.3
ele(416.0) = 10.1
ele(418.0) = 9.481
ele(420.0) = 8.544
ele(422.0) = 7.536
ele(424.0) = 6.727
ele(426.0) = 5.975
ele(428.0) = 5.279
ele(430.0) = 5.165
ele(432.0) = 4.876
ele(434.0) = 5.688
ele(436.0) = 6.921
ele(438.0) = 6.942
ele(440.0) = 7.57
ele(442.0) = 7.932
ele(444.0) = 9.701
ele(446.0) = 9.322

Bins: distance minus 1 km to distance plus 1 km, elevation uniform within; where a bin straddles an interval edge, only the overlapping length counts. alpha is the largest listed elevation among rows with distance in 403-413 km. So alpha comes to 10.93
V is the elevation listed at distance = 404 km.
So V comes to 10.35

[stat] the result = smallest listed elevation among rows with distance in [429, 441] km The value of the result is 4.876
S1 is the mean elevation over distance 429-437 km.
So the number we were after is 5.66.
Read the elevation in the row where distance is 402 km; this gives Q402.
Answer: 9.974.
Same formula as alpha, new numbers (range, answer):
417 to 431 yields 9.481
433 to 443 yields 7.932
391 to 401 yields 10.08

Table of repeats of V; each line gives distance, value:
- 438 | 6.942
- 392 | 9.701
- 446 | 9.322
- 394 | 9.967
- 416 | 10.1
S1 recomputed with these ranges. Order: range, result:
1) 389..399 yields 9.38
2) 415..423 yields 8.92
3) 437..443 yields 7.48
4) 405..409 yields 10.4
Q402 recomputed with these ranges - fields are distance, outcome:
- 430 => 5.165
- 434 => 5.688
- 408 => 10.71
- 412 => 10.93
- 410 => 9.545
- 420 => 8.544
